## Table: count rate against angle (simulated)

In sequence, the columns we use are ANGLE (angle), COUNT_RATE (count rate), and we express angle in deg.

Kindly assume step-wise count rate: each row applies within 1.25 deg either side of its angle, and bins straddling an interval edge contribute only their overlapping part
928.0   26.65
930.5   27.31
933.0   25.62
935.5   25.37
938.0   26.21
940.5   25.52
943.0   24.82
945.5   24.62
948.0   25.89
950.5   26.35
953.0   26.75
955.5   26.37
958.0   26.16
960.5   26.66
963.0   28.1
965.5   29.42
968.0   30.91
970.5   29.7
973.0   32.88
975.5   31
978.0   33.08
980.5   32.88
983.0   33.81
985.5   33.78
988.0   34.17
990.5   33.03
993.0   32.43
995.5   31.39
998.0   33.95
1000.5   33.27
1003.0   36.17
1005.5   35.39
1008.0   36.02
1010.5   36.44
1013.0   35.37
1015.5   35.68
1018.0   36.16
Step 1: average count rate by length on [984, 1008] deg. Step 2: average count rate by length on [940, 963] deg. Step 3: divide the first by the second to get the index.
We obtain 1.3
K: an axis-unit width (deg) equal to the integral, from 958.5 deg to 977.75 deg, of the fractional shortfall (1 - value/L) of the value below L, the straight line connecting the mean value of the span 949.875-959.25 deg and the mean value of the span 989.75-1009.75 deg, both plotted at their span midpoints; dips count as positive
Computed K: -0.74 deg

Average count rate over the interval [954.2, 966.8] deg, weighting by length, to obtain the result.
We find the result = 27.4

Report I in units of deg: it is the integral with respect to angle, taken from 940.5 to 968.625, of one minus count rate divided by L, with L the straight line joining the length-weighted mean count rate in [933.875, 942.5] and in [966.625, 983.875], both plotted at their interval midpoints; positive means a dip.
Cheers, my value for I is 1.66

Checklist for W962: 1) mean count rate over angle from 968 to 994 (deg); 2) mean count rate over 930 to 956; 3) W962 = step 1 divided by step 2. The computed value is 1.26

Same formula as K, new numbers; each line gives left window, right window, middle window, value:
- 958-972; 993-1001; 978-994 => -1.0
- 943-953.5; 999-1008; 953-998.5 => -0.8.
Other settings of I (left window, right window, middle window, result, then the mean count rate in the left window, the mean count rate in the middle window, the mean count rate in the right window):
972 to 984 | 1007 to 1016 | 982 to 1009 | 0.35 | 32.7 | 33.9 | 35.9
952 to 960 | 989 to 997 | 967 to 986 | -1.57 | 26.4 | 32.2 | 32.4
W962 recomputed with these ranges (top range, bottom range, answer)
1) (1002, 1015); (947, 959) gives 1.36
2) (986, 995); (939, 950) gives 1.31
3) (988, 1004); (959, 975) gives 1.13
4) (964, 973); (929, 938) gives 1.16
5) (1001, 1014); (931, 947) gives 1.40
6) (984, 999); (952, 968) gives 1.20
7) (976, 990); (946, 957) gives 1.27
